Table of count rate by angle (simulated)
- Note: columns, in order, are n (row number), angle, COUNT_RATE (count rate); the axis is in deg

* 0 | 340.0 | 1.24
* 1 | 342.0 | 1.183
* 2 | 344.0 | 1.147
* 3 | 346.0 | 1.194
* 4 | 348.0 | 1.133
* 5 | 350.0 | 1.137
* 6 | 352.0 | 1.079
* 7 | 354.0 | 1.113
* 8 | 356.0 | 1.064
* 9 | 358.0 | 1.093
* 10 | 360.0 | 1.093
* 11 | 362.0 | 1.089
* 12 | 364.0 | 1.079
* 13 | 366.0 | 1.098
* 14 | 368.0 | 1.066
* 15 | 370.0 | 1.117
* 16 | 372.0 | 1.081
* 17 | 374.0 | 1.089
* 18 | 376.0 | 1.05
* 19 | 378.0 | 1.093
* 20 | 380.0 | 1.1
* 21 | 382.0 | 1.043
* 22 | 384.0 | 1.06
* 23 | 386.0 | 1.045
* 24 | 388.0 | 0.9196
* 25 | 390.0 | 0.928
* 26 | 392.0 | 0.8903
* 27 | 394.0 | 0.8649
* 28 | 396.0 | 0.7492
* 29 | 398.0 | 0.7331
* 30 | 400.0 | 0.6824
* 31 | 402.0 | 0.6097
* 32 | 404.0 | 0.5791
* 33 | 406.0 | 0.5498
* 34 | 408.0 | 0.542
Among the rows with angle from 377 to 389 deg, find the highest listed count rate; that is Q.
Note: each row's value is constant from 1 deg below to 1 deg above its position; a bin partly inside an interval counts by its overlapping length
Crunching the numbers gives 1.1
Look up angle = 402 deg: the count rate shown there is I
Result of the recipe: 0.6097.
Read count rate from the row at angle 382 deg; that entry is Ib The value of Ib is 1.043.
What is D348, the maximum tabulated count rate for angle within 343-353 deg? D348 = 1.194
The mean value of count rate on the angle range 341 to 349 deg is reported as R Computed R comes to 1.16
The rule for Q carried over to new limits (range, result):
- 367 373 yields 1.117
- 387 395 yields 0.928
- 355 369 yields 1.098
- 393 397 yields 0.8649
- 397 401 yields 0.7331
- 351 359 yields 1.113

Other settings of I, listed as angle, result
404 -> 0.5791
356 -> 1.064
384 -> 1.06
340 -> 1.24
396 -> 0.7492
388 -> 0.9196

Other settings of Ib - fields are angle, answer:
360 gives 1.093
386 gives 1.045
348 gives 1.133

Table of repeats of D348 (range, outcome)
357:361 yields 1.093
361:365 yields 1.089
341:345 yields 1.183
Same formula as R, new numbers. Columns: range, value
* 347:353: 1.12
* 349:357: 1.1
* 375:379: 1.07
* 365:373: 1.09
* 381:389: 1.02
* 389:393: 0.909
